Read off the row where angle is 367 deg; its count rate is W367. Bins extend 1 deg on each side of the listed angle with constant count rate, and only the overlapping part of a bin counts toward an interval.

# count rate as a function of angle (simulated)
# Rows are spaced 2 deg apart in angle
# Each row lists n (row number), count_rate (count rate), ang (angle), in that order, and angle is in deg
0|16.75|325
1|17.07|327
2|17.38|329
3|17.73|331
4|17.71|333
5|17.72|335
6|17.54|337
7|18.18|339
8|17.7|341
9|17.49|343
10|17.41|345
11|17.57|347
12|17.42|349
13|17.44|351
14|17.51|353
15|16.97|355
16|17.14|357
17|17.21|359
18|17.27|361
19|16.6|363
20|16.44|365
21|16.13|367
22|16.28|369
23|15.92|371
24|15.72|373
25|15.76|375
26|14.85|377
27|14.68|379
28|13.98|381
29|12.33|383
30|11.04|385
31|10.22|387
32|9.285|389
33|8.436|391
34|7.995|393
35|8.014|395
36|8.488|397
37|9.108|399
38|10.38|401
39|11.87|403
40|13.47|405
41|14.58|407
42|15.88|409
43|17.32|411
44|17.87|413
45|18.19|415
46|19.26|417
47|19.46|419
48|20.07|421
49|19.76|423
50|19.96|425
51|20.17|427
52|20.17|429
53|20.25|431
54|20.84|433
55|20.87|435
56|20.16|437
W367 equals 16.13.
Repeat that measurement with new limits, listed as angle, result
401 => 10.38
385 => 11.04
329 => 17.38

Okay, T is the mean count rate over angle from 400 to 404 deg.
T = 11.1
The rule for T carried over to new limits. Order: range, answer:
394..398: 8.25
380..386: 12.5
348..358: 17.3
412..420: 18.7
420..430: 20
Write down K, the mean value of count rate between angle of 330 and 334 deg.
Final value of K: 17.7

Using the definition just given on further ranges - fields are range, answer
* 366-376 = 16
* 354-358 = 17.1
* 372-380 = 15.3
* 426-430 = 20.2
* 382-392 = 10.3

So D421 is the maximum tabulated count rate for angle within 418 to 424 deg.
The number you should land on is 20.07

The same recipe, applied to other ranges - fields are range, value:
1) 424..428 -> 20.17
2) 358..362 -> 17.27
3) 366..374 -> 16.28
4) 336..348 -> 18.18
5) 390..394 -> 8.436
